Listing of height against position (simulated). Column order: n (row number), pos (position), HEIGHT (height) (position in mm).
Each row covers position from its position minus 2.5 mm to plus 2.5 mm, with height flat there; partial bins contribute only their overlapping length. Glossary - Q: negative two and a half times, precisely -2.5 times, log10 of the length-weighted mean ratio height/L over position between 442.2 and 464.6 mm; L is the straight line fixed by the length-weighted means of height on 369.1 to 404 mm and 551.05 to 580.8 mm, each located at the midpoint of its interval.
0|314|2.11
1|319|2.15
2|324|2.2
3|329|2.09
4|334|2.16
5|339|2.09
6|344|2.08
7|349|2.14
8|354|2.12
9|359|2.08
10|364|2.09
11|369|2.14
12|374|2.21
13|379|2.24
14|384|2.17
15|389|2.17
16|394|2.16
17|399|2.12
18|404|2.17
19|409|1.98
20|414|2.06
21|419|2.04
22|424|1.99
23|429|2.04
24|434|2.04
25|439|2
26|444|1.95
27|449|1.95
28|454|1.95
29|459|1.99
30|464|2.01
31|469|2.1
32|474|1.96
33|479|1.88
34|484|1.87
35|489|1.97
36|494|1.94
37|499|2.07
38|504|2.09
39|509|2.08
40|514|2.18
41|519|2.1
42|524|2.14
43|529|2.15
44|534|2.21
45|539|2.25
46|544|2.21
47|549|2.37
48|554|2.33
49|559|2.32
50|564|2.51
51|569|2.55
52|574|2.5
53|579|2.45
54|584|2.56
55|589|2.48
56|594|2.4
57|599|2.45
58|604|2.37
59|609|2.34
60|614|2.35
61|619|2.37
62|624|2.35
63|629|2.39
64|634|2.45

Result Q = 0.16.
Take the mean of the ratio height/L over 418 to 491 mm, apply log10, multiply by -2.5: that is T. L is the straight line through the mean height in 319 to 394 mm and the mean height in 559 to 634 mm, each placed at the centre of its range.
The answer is 0.14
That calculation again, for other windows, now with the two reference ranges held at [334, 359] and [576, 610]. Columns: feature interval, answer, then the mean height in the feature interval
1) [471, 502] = 0.18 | 1.95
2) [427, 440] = 0.10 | 2.03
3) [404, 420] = 0.08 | 2.05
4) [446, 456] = 0.16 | 1.95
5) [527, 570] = 0.03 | 2.32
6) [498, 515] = 0.11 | 2.1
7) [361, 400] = 0.00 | 2.16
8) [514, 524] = 0.10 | 2.13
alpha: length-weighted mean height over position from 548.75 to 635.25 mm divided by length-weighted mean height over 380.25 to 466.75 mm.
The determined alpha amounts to 1.18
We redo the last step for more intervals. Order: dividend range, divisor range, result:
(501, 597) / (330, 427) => 1.09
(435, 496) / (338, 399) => 0.92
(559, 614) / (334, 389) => 1.15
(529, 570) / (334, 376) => 1.10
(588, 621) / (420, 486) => 1.21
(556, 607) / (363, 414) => 1.15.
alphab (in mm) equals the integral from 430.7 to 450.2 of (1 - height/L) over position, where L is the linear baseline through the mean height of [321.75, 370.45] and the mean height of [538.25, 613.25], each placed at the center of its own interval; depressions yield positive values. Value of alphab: 2.2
